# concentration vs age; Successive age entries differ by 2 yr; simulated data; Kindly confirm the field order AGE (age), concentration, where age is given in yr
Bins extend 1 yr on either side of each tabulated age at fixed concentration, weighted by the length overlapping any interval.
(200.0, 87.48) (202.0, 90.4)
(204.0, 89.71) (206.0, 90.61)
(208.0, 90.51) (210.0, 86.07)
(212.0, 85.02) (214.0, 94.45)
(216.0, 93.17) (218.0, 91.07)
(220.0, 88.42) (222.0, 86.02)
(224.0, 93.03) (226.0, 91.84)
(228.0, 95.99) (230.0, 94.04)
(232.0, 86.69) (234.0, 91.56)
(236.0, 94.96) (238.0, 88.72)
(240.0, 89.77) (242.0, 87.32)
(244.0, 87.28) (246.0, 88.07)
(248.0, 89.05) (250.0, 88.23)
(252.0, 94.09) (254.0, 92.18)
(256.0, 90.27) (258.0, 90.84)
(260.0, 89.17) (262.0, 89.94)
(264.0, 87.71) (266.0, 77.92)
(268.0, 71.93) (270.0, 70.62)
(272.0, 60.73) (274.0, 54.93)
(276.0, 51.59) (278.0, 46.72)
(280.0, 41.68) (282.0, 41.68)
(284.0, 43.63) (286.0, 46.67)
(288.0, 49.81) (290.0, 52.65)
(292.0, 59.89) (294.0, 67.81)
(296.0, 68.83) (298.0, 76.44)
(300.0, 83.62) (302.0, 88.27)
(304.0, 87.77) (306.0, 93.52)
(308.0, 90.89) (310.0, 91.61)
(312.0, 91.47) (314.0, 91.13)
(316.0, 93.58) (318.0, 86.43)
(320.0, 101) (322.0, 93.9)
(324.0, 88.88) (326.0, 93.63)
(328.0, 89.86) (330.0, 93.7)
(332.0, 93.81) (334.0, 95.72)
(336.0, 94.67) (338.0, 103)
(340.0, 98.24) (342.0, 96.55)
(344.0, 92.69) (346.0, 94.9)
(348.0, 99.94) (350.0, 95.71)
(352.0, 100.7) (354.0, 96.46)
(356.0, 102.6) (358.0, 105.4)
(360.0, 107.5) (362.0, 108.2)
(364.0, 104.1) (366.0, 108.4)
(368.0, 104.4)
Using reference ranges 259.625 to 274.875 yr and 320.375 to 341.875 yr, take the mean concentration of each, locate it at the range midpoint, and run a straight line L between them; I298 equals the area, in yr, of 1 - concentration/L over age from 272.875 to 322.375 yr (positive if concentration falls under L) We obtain 8.0 yr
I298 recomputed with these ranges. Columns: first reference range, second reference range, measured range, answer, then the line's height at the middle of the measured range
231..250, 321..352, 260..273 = 1.9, 90.8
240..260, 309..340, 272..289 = 8.1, 91.3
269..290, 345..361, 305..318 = -3.5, 72.4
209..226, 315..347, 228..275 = 3.0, 91.2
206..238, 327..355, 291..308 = 2.8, 94.3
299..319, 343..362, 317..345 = 0.2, 95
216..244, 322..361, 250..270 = 1.3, 92.4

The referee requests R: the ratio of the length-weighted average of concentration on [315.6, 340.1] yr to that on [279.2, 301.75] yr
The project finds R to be 1.61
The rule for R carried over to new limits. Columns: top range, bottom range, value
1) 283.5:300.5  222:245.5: 0.67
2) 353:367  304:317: 1.14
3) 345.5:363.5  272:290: 2.11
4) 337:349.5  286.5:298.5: 1.59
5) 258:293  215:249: 0.68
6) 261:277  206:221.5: 0.79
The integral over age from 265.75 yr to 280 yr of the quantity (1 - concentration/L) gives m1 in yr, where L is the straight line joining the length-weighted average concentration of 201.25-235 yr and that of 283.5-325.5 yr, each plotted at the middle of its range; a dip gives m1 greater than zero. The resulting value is 4.03 yr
